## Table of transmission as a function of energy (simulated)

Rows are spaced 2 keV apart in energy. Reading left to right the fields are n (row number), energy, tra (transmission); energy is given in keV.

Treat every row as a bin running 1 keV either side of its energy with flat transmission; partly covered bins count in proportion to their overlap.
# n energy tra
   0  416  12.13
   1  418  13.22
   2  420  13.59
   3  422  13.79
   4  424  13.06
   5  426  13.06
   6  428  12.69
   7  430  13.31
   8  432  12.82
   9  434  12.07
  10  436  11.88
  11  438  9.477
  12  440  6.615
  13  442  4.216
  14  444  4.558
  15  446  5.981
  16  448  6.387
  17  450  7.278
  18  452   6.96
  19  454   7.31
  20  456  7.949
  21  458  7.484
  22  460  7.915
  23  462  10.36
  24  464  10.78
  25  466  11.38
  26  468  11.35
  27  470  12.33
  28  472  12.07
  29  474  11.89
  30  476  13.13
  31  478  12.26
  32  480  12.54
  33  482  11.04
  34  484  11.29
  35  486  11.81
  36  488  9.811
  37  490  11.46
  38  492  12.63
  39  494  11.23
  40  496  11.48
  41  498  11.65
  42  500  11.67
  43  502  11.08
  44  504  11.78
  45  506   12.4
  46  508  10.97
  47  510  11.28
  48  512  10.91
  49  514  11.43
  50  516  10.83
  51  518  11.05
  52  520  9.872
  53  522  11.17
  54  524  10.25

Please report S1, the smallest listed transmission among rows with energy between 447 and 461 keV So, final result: 6.387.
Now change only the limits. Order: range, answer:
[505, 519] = 10.83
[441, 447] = 4.216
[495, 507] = 11.08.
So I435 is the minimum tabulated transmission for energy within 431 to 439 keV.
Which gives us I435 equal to 9.477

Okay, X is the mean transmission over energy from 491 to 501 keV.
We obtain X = 11.7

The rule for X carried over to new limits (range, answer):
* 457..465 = 9.13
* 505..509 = 11.7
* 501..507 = 11.8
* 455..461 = 7.78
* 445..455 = 6.78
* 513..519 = 11.1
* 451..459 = 7.43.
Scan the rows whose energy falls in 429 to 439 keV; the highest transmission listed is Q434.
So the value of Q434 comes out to 13.31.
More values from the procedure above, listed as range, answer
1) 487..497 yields 12.63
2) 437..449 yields 9.477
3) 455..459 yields 7.949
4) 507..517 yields 11.43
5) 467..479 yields 13.13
